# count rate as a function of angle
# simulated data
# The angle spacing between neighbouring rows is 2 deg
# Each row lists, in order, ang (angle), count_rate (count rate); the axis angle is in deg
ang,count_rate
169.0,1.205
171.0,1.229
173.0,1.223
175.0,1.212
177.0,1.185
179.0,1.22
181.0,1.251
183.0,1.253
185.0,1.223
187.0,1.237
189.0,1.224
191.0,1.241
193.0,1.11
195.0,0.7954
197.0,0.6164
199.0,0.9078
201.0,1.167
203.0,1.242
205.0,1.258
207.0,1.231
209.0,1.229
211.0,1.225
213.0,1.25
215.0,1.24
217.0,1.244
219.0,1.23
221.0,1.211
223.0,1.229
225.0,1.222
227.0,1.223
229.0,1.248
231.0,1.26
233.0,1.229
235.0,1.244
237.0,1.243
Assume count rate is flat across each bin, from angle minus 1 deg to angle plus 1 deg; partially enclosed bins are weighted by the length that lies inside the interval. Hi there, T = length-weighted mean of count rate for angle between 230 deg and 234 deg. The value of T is 1.24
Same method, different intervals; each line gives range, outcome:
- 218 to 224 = 1.22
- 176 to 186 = 1.23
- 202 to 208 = 1.24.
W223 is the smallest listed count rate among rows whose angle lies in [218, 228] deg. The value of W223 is 1.211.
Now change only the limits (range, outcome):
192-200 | 0.6164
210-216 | 1.225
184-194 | 1.11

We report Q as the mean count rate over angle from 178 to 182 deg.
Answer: 1.24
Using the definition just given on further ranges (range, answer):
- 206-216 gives 1.24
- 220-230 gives 1.23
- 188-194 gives 1.19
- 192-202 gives 0.919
